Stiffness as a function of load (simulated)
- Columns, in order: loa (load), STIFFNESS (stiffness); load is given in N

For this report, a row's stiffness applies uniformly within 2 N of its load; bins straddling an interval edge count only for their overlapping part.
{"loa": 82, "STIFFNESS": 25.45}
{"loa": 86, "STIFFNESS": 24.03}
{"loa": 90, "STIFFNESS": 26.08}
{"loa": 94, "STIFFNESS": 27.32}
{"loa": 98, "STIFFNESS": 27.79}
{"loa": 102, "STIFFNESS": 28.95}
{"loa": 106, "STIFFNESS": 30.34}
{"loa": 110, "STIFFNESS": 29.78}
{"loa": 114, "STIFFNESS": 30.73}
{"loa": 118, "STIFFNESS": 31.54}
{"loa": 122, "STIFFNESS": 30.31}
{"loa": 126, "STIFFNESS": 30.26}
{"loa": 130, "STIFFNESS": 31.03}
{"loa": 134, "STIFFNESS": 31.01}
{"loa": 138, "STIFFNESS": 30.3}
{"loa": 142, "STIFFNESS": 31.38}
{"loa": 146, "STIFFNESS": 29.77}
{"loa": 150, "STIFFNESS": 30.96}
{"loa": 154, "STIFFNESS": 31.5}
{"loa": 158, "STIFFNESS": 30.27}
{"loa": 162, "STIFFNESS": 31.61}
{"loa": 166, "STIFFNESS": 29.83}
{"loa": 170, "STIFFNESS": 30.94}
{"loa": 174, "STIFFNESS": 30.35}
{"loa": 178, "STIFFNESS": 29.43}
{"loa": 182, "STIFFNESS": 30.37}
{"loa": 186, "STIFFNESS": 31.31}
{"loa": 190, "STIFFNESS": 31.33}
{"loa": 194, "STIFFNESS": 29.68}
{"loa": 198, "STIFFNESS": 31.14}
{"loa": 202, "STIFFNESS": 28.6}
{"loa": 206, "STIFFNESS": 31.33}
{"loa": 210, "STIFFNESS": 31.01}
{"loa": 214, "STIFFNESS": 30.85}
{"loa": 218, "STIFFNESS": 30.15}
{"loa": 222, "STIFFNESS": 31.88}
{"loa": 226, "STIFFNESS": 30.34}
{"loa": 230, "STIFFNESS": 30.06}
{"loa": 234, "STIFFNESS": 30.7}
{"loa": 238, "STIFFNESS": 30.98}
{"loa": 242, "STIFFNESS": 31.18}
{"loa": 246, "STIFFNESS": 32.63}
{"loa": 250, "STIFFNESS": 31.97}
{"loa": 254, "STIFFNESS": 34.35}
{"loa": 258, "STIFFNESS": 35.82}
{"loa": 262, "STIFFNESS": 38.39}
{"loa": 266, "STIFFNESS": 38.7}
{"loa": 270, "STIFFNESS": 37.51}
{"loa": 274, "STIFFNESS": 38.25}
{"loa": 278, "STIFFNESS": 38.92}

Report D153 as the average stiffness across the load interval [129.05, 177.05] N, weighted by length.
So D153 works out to 30.7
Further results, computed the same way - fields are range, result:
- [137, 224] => 30.6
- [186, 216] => 30.6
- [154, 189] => 30.6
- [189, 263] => 31.6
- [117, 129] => 30.7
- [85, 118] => 28.5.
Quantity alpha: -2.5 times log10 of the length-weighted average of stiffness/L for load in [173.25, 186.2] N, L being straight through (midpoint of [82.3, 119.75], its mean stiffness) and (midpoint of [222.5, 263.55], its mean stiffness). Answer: 0.02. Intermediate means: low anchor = 28.3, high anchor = 32.6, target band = 30.2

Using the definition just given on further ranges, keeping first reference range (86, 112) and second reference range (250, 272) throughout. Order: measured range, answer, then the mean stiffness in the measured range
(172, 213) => 0.084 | 30.5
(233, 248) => 0.130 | 31.4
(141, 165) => 0.000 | 30.9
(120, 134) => -0.039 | 30.6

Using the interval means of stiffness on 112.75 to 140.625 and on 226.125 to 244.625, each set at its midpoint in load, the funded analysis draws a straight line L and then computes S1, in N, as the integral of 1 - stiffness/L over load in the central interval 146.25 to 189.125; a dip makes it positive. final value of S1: 0.2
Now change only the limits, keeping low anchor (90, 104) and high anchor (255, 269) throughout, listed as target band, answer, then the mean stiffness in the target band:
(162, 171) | 0.3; 30.6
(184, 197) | 0.9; 30.8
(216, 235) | 2.5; 30.6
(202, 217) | 1.6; 30.7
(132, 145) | -0.3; 30.8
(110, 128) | -1.0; 30.6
